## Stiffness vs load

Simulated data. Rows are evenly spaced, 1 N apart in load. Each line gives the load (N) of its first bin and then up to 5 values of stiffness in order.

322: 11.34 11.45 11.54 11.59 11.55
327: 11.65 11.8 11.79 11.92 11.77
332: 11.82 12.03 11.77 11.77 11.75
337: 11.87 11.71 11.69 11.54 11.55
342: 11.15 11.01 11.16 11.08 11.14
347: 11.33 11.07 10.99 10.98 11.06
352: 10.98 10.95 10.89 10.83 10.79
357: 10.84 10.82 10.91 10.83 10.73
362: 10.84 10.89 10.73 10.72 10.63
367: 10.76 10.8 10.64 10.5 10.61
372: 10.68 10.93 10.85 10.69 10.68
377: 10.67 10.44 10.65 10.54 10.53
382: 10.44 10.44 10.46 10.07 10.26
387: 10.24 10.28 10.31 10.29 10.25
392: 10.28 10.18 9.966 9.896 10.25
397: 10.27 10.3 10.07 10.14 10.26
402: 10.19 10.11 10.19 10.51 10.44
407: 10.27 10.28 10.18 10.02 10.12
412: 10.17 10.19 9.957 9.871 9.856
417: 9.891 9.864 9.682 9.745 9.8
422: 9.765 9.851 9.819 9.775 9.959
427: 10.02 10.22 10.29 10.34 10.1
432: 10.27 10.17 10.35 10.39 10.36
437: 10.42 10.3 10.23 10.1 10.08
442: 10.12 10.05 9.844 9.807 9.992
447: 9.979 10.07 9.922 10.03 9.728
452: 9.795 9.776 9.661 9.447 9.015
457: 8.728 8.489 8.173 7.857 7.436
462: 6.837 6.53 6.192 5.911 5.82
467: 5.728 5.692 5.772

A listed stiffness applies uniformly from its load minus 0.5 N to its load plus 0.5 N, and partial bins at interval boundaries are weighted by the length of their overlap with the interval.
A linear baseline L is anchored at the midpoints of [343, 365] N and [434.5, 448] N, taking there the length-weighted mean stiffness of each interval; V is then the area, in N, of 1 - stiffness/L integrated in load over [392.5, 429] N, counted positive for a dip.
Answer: 1.2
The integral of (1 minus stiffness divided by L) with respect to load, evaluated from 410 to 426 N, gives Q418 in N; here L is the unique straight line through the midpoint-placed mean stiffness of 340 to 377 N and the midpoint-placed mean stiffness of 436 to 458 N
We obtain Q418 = 0.5 N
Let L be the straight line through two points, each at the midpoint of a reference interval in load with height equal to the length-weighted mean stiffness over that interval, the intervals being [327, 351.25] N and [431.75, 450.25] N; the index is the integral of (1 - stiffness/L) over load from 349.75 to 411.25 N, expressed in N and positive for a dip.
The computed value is 2.5 N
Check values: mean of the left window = 11.5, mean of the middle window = 10.5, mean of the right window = 10.1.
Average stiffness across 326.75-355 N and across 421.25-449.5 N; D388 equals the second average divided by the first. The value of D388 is 0.88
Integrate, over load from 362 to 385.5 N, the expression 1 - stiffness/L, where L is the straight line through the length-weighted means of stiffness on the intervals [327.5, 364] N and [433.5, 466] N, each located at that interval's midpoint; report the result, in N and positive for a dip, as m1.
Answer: 0.2 N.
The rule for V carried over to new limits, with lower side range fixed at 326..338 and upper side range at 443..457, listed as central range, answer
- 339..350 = 0.3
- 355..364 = 0.4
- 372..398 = 1.1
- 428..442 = -0.3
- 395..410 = 0.5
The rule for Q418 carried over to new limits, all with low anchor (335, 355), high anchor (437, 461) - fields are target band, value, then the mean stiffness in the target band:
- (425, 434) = -0.2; 10.2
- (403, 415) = 0.0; 10.2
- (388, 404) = 0.4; 10.2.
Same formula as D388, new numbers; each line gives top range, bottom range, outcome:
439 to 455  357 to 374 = 0.92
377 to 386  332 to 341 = 0.89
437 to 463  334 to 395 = 0.87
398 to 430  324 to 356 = 0.88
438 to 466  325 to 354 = 0.79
